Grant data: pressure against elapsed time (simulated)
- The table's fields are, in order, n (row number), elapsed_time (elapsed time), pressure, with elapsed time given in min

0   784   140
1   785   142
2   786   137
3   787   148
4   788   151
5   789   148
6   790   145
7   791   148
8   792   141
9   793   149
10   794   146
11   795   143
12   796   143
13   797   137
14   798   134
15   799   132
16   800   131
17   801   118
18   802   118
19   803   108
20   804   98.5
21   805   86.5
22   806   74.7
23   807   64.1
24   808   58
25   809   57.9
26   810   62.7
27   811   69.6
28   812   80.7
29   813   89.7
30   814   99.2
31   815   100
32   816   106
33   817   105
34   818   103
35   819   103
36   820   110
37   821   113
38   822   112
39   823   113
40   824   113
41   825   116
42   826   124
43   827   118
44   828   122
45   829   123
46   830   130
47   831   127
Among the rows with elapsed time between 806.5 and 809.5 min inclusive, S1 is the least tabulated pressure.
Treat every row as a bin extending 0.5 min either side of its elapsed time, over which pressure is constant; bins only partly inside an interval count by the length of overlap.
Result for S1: 57.9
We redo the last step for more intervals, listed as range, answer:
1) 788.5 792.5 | 141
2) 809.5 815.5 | 62.7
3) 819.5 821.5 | 110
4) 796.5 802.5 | 118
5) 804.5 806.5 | 74.7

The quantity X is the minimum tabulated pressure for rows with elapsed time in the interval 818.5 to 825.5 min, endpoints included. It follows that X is 103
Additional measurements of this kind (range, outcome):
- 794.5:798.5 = 134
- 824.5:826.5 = 116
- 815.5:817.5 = 105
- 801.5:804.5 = 98.5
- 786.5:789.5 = 148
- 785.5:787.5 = 137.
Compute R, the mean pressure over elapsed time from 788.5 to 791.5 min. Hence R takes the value 147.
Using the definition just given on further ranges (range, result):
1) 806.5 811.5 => 62.5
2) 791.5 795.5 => 145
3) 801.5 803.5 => 113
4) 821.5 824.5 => 113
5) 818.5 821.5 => 109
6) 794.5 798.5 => 139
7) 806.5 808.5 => 61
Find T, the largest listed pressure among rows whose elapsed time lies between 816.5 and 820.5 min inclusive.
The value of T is 110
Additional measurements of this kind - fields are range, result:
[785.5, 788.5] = 151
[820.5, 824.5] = 113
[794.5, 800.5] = 143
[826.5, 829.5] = 123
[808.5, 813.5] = 89.7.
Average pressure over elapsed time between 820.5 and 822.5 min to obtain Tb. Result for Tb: 112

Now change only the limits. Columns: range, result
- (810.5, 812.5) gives 75.2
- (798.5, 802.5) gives 125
